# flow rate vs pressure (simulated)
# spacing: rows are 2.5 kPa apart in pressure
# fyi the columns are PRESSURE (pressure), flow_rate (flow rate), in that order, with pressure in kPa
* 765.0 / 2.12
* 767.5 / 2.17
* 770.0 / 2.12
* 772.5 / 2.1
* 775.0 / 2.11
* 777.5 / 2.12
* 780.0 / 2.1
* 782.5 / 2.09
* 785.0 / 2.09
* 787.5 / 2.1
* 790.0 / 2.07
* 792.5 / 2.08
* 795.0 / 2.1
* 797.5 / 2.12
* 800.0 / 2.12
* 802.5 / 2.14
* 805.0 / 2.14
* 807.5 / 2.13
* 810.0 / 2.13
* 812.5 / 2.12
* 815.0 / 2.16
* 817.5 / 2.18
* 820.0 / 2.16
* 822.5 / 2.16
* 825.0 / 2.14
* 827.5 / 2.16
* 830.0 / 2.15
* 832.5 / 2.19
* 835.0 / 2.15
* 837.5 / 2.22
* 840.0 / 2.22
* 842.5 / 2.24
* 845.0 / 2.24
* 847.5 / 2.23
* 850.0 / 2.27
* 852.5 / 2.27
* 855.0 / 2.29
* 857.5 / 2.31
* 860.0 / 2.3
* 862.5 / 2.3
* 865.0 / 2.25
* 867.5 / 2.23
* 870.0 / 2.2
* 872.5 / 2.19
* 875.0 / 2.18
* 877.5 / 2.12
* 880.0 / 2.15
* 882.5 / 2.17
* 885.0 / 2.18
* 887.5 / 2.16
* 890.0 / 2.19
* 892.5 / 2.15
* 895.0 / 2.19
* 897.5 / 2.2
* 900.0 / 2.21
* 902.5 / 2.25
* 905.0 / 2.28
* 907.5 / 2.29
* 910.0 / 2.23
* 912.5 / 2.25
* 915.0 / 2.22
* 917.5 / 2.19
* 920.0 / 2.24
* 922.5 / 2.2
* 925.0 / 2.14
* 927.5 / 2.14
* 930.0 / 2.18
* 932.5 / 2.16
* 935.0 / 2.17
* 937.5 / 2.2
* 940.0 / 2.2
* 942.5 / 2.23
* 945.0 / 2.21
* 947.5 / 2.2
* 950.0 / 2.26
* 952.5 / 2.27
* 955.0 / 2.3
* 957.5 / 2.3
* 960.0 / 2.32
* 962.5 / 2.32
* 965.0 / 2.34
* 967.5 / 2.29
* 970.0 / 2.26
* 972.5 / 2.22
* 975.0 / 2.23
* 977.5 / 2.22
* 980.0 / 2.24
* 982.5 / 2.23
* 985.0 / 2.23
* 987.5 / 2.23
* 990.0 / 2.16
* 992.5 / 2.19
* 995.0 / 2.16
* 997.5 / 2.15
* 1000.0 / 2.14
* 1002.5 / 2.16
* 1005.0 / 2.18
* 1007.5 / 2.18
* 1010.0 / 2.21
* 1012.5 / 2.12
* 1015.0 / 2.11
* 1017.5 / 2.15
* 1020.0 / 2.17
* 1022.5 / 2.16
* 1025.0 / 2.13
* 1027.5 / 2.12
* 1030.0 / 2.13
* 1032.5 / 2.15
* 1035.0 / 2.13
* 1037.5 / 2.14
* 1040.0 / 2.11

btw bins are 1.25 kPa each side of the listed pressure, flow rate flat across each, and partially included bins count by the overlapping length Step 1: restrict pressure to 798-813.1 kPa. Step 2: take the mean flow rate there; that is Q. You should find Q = 2.13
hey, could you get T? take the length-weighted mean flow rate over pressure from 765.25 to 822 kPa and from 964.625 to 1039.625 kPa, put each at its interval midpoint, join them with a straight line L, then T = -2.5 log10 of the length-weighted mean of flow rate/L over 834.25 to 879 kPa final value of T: -0.05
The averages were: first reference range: 2.12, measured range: 2.23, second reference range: 2.18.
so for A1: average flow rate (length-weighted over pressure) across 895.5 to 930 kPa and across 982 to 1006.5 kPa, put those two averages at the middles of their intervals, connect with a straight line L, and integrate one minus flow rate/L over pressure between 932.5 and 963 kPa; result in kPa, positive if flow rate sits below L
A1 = -0.6 kPa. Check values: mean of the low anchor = 2.22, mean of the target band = 2.24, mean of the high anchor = 2.18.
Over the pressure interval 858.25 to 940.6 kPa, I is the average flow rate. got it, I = 2.2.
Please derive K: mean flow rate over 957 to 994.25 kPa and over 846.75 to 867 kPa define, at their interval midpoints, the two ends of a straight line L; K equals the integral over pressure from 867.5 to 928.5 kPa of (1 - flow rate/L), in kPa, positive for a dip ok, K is 1.9 kPa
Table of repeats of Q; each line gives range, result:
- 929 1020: 2.21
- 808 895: 2.2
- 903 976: 2.24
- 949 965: 2.3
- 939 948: 2.21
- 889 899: 2.18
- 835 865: 2.26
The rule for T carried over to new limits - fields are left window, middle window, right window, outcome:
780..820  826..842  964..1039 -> -0.027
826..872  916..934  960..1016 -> 0.021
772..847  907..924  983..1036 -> -0.037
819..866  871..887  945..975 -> 0.037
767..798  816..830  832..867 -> 0.016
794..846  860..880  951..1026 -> -0.018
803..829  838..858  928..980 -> -0.042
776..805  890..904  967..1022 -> -0.026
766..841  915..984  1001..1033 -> -0.042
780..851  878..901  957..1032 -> -0.002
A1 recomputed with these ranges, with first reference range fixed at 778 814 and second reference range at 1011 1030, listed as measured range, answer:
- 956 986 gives -1.9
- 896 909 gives -0.7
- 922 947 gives -0.7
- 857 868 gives -0.8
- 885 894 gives -0.2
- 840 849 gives -0.5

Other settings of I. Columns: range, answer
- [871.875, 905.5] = 2.19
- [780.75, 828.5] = 2.13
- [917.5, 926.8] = 2.19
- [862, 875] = 2.22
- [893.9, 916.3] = 2.24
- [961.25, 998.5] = 2.23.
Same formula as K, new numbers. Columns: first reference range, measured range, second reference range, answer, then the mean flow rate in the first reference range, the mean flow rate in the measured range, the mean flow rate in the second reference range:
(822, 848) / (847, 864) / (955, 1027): -0.7 kPa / 2.19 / 2.28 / 2.21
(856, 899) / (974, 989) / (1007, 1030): -0.5 kPa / 2.2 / 2.23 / 2.15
